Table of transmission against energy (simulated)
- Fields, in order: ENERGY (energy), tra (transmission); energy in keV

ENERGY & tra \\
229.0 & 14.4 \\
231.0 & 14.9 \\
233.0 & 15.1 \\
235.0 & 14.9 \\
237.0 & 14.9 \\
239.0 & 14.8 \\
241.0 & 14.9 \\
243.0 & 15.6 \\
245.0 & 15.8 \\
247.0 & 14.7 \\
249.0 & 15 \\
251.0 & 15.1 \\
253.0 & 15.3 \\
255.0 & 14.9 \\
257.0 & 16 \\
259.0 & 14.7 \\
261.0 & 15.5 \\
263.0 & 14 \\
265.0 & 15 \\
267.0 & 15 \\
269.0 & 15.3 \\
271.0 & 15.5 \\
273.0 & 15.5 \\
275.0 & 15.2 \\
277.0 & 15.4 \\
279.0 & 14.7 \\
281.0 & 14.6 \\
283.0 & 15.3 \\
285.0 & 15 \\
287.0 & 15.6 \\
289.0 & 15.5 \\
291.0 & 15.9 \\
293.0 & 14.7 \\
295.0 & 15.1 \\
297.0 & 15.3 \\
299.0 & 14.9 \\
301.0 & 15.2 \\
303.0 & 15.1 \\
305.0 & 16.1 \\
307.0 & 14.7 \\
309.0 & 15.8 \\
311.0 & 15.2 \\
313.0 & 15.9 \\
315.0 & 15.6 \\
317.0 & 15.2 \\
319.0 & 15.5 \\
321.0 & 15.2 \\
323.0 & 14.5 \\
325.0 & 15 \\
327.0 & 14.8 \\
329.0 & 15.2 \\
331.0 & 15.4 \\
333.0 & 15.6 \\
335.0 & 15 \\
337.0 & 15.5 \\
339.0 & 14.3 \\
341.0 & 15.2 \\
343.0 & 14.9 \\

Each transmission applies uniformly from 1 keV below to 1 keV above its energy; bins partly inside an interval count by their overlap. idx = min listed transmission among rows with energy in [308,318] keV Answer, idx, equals 15.2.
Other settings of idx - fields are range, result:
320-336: 14.5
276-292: 14.6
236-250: 14.7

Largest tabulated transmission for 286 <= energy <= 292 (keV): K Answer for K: 15.9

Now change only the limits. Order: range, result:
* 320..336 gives 15.6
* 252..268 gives 16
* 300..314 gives 16.1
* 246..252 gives 15.1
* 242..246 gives 15.8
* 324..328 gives 15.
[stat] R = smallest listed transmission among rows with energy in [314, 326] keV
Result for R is 14.5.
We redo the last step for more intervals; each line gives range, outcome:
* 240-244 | 14.9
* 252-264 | 14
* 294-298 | 15.1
